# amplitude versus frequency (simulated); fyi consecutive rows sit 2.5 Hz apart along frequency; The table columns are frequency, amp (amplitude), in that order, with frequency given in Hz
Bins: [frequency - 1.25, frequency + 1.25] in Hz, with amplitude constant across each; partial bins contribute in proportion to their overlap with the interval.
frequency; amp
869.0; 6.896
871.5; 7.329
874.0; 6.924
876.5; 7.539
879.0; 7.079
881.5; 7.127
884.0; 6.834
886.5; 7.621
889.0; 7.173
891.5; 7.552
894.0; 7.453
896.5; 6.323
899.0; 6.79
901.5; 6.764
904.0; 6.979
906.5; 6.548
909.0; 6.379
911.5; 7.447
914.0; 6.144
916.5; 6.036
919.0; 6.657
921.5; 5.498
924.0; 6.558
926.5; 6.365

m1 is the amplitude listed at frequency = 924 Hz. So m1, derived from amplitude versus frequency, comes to 6.558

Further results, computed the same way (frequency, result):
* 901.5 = 6.764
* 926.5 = 6.365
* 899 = 6.79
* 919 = 6.657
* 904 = 6.979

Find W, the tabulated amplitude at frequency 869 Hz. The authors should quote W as 6.896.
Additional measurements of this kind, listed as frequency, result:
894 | 7.453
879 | 7.079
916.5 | 6.036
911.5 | 7.447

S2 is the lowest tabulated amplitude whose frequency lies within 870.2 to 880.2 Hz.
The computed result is 6.924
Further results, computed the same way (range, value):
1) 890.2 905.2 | 6.323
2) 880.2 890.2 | 6.834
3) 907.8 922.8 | 5.498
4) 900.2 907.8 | 6.548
